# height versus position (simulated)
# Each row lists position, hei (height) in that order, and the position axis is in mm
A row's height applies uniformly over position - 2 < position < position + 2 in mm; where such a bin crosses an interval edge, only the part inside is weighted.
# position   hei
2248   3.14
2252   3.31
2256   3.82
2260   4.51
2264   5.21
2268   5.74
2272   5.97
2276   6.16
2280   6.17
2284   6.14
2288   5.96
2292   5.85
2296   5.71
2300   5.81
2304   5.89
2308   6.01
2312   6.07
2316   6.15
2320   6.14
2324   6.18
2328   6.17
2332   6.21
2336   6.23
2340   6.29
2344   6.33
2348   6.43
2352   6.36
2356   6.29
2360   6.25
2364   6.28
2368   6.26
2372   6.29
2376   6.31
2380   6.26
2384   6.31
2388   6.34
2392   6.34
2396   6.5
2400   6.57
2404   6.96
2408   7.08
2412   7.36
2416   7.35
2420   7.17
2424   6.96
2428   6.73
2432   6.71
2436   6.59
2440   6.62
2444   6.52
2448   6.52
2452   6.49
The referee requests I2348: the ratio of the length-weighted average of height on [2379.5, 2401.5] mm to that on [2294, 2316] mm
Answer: 1.08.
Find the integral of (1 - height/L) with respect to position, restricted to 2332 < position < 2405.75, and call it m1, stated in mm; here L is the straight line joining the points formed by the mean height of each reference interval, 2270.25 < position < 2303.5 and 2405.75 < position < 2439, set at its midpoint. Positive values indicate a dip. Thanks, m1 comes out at 2.5 mm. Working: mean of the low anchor 5.97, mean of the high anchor 6.98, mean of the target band 6.36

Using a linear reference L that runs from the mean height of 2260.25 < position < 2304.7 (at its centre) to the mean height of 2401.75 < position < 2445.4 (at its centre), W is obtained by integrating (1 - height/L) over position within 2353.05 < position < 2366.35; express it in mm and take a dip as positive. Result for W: 0.3 mm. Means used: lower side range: 5.82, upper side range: 6.92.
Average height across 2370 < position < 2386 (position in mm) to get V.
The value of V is 6.29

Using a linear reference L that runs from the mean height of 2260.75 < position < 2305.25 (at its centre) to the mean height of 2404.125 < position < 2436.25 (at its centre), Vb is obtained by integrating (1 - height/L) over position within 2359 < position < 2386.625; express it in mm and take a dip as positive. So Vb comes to 1.4 mm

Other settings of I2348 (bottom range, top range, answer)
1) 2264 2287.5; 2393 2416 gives 1.16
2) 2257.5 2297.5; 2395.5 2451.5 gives 1.19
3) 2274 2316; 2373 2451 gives 1.12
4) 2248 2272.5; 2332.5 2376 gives 1.38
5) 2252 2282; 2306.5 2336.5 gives 1.17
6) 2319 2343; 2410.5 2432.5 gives 1.14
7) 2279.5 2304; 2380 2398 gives 1.07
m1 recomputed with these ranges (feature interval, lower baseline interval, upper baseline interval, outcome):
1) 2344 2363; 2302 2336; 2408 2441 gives 0.17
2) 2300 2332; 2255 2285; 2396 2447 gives -0.89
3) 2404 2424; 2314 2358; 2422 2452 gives -1.90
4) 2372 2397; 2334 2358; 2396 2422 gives 1.57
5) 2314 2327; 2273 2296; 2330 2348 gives 0.08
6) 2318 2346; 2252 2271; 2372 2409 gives -2.63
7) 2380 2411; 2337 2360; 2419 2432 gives 0.41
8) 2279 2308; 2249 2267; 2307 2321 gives -2.87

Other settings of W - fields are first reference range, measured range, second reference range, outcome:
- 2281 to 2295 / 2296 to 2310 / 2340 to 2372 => 0.4 mm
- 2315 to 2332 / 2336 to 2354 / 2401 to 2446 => 0.0 mm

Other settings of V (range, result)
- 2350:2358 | 6.33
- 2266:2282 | 6.01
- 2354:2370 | 6.27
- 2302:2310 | 5.95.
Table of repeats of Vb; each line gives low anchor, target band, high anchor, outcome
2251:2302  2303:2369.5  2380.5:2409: -2.3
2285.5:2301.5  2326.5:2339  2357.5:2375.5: -0.3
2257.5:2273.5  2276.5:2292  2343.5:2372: -1.6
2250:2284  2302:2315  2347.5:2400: -0.9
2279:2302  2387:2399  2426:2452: 0.0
